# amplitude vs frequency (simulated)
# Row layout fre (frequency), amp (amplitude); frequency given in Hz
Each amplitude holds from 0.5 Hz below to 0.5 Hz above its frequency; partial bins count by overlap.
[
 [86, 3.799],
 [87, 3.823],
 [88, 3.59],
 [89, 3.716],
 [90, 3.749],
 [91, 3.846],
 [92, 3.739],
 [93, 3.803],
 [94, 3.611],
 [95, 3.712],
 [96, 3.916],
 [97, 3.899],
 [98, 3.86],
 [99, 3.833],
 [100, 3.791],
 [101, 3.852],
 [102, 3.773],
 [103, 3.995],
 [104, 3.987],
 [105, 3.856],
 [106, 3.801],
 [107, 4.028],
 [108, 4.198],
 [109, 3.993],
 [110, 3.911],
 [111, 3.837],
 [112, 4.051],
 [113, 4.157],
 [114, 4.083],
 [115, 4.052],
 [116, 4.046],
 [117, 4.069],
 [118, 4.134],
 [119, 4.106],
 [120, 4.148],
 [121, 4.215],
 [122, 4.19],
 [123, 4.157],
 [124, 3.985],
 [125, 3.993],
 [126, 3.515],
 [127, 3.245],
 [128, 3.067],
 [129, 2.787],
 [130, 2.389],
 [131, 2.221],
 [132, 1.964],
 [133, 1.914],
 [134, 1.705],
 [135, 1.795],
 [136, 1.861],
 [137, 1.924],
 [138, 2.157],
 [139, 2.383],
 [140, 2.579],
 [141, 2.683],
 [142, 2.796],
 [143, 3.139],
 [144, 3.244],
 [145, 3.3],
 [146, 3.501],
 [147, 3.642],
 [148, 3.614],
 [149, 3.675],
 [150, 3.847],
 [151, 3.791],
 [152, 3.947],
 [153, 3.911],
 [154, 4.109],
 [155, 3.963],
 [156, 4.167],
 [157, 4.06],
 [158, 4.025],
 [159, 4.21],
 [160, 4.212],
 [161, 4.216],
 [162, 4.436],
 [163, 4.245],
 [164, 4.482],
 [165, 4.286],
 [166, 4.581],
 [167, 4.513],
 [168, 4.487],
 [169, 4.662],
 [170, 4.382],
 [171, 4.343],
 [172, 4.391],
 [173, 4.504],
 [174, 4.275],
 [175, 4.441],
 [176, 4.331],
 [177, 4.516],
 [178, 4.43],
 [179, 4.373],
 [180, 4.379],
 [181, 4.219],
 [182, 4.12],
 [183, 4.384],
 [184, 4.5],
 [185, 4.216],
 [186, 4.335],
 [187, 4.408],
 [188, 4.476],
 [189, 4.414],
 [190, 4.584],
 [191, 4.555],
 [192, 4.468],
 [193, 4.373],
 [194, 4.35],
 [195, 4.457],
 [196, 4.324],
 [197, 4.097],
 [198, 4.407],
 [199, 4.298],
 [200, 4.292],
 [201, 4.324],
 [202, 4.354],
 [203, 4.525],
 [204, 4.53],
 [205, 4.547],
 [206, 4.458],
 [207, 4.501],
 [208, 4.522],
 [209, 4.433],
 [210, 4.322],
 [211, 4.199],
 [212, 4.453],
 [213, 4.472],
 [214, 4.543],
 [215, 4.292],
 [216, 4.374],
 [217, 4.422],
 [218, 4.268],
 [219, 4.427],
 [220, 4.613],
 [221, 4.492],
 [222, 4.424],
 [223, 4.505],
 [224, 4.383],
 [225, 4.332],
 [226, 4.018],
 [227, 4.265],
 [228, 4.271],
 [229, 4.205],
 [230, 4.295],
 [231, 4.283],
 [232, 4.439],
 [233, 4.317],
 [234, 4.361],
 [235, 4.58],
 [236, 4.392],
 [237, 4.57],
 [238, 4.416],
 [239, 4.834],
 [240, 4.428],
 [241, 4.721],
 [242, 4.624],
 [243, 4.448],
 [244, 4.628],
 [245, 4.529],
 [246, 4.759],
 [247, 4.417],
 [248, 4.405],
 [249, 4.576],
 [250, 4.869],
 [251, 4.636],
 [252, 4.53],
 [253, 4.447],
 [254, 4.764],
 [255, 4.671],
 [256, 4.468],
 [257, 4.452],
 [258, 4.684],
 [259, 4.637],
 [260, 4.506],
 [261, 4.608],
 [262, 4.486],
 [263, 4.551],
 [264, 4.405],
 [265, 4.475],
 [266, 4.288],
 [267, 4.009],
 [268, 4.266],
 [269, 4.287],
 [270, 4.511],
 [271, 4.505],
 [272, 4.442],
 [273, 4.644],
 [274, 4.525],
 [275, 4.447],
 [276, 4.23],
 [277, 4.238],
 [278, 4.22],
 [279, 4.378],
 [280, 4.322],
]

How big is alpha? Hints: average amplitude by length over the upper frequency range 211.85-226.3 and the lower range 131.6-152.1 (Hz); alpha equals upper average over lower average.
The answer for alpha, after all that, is 1.57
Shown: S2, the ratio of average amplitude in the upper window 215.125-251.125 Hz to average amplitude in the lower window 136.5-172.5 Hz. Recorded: 1.2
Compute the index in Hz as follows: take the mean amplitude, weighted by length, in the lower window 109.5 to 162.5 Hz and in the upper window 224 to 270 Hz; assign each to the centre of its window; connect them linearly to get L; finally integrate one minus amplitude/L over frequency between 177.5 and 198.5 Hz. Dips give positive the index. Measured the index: -2.4 Hz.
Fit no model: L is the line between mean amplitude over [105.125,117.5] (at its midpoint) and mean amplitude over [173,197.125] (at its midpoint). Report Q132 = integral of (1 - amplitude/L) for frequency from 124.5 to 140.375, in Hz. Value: 6.4 Hz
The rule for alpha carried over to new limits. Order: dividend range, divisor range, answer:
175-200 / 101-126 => 1.09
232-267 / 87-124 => 1.15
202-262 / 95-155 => 1.29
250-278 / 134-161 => 1.35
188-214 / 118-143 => 1.50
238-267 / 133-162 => 1.38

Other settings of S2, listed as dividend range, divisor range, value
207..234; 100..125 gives 1.09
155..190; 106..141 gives 1.31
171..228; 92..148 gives 1.28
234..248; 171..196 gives 1.04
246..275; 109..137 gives 1.33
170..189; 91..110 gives 1.13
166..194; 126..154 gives 1.53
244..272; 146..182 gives 1.07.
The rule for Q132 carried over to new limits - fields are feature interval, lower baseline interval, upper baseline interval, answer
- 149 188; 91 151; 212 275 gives -4.3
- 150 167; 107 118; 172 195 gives 0.4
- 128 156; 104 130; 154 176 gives 8.0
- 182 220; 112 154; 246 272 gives -4.5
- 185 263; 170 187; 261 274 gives -1.1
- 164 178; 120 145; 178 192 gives -1.6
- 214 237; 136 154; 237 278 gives -1.4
